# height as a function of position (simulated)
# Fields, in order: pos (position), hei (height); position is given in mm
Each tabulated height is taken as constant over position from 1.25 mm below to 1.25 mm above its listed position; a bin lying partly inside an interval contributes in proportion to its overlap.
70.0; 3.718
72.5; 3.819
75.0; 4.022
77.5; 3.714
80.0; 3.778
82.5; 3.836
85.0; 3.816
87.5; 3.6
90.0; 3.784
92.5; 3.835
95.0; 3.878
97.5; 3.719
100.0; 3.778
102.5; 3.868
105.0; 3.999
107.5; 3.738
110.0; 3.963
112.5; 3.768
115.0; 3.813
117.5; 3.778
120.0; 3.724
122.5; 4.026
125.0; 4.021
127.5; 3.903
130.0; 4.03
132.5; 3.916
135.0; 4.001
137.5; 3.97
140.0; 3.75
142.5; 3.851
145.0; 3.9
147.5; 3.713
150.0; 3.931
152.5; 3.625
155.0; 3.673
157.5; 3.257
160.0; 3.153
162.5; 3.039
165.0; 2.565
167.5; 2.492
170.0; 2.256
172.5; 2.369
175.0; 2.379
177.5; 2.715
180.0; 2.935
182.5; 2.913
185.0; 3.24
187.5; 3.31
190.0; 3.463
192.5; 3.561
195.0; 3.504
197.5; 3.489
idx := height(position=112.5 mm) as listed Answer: 3.768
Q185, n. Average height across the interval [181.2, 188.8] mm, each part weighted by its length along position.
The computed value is 3.15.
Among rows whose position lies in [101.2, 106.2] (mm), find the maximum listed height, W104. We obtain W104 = 3.999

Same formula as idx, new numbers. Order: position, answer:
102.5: 3.868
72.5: 3.819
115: 3.813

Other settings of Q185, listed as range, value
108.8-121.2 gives 3.81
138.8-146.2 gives 3.83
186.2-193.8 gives 3.44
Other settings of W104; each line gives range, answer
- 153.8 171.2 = 3.673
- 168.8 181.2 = 2.935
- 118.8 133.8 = 4.03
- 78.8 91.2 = 3.836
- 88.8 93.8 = 3.835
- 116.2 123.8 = 4.026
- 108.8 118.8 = 3.963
